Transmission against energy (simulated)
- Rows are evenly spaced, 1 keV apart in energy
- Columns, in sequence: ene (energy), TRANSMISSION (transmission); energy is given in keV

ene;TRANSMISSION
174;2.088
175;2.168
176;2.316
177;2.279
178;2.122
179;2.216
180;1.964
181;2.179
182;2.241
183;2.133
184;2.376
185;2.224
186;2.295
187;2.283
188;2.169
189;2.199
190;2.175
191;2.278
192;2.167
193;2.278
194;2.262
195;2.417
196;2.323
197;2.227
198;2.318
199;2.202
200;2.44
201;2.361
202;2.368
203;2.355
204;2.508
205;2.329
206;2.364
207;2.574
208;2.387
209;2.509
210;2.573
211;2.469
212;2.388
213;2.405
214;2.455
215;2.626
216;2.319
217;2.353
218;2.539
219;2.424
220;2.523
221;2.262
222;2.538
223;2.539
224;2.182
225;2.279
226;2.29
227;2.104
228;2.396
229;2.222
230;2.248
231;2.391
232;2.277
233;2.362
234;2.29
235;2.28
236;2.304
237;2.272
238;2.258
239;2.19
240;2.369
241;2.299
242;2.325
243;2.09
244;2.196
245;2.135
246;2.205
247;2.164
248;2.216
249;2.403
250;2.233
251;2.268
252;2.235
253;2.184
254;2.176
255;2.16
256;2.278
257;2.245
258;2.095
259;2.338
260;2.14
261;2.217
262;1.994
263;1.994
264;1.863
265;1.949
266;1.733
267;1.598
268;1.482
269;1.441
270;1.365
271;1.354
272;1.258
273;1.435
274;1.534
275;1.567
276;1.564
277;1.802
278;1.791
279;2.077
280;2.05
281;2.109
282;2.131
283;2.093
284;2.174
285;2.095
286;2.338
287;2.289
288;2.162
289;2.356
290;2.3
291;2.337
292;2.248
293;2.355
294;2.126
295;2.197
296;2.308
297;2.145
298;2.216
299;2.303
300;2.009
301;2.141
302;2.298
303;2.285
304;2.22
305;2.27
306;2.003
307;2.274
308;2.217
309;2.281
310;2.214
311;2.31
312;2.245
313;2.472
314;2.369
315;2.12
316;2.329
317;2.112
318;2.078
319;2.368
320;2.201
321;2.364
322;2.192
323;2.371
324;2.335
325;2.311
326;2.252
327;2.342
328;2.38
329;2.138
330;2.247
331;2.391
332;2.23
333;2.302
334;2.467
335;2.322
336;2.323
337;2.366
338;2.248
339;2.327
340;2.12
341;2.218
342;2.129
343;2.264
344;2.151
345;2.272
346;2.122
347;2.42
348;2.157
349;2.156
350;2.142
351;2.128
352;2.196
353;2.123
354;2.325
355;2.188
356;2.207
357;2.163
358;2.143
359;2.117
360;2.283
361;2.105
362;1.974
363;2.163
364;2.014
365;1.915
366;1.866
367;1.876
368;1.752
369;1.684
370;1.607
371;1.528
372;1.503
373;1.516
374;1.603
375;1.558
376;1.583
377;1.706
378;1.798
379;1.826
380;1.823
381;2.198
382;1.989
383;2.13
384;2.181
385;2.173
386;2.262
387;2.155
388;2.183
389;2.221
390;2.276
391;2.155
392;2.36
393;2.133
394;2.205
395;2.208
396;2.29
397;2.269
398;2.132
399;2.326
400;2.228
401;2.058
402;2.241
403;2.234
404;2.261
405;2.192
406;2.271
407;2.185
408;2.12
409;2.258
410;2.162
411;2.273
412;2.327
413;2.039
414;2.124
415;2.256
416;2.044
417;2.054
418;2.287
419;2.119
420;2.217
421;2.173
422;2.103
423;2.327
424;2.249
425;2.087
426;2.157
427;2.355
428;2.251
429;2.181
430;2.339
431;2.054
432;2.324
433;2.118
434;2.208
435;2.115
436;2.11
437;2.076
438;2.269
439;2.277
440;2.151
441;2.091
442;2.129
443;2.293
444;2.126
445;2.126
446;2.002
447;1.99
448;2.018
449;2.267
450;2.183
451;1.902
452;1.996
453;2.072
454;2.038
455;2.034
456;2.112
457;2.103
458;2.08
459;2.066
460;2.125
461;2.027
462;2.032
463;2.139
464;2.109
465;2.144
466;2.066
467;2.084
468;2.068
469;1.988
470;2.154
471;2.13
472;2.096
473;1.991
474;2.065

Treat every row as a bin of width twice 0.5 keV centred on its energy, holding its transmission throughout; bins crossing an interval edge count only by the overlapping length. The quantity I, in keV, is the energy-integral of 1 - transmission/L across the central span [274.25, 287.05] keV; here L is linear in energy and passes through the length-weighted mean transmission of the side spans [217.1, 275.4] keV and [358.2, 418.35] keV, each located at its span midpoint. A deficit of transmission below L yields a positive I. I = 0.7 keV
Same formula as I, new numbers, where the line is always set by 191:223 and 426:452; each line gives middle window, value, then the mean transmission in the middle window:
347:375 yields 3.22 keV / 1.98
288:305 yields 0.47 keV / 2.24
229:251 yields 0.93 keV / 2.26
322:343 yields -0.21 keV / 2.29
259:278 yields 5.13 keV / 1.7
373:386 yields 1.97 keV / 1.88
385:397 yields -0.10 keV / 2.22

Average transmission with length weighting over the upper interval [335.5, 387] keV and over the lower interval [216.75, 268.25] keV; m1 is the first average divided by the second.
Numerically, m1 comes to 0.92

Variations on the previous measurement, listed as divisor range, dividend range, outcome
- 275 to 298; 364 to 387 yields 0.86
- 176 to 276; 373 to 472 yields 0.97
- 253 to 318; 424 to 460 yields 1.04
